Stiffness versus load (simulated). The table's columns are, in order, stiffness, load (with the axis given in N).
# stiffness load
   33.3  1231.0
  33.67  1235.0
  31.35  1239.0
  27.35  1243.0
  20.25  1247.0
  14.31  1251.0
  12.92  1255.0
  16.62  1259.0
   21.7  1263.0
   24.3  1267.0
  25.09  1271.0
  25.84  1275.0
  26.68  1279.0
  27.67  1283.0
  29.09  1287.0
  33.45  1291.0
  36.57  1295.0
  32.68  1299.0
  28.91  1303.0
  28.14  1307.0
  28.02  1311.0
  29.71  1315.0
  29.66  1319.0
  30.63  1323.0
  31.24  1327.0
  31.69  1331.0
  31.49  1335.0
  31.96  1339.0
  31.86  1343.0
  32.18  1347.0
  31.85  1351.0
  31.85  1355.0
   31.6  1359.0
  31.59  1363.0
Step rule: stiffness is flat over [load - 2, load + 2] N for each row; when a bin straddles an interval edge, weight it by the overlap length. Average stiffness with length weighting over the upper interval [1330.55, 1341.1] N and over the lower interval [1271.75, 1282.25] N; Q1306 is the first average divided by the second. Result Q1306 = 1.21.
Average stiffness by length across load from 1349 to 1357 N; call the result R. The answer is 31.9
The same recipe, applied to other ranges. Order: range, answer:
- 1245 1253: 17.3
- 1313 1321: 29.7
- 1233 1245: 30.8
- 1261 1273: 23.7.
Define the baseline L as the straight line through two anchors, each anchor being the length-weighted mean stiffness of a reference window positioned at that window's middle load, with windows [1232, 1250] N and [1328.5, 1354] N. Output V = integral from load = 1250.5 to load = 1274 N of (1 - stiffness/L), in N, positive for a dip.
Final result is 7.3 N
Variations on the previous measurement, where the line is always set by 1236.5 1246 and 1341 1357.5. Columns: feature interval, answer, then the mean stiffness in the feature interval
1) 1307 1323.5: 0.88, 29.2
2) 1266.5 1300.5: 0.85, 29.2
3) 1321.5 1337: 0.01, 31.3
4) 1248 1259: 5.40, 14.8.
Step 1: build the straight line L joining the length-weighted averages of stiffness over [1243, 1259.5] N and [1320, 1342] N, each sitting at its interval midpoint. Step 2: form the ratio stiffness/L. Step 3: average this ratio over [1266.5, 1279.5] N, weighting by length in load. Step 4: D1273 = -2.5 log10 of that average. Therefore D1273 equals -0.20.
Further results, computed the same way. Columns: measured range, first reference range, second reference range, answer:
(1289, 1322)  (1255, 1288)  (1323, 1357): -0.122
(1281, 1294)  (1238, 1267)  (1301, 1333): -0.193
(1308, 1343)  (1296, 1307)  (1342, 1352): 0.031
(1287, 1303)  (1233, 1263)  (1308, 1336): -0.202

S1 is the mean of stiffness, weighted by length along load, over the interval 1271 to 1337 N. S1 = 29.9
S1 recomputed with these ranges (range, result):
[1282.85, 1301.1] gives 32.3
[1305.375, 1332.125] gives 29.8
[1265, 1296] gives 28.3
